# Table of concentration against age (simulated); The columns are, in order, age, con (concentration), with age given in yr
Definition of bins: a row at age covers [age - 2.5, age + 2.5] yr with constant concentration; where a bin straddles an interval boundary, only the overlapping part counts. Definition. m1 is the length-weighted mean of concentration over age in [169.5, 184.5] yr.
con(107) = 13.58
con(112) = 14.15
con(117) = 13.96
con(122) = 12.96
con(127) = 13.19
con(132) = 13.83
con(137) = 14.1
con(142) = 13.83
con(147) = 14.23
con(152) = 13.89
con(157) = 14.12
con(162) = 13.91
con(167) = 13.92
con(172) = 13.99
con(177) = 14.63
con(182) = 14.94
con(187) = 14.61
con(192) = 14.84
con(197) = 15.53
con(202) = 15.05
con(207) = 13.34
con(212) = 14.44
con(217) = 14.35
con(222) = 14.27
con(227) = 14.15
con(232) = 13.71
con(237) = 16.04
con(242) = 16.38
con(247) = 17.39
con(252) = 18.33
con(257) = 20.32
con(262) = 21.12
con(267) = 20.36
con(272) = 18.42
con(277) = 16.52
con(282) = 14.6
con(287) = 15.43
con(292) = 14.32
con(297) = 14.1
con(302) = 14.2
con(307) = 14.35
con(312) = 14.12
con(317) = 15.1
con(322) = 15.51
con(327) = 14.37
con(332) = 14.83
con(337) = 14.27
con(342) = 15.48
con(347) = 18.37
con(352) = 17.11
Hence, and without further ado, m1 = 14.5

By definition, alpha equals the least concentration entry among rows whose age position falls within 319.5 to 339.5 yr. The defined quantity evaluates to 14.27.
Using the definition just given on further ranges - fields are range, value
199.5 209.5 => 13.34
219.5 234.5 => 13.71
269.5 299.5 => 14.1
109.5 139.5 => 12.96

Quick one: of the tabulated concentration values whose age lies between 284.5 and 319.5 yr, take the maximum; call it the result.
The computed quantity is 15.43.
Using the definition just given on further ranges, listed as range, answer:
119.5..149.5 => 14.23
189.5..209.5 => 15.53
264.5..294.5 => 20.36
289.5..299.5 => 14.32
